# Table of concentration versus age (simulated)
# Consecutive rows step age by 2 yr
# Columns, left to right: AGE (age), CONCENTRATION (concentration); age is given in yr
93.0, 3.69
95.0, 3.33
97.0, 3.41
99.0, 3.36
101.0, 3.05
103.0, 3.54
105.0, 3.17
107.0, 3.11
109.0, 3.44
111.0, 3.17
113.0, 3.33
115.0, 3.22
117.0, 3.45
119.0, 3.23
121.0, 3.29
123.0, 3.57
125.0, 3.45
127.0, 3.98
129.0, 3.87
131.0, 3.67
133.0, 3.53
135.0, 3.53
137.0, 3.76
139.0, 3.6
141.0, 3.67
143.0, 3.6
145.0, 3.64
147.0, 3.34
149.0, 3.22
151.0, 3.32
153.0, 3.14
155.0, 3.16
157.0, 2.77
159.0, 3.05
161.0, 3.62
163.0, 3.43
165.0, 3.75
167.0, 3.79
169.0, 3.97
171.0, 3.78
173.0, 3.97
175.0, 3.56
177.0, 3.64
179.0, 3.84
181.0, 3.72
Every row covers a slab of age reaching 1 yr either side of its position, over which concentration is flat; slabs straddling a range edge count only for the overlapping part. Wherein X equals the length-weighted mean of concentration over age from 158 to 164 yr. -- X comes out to 3.37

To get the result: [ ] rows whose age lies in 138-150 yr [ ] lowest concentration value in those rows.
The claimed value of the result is 3.22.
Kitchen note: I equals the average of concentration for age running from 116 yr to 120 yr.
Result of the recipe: 3.34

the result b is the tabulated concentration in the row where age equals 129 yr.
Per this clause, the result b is 3.87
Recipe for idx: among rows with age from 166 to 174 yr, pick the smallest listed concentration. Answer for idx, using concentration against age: 3.78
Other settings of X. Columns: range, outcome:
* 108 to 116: 3.29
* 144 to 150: 3.4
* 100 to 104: 3.29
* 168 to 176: 3.82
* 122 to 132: 3.71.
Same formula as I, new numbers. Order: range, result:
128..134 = 3.69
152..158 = 3.02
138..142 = 3.63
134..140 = 3.63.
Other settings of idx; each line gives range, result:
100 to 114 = 3.05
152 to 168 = 2.77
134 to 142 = 3.53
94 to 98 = 3.33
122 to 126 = 3.45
